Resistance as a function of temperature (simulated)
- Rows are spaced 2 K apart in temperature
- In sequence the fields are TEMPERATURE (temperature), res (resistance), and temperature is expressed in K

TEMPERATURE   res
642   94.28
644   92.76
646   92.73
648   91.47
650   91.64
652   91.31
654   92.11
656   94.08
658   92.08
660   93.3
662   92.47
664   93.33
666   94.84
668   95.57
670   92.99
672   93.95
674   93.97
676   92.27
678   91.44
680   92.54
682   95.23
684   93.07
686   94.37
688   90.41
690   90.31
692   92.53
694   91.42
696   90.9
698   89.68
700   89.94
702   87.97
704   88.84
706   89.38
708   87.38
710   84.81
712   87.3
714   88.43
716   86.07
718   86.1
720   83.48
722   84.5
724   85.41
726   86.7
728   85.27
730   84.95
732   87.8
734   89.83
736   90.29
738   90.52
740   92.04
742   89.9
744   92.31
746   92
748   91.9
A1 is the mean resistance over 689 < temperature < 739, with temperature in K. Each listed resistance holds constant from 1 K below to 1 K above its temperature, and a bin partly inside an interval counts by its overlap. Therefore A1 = 88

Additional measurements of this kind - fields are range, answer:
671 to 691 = 92.8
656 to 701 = 92.6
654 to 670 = 93.5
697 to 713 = 88.2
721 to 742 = 87.8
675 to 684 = 92.9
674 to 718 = 90.2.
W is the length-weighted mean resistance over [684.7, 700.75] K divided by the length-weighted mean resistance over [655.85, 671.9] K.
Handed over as 0.98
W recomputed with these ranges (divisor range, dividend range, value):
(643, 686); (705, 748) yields 0.95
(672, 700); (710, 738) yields 0.94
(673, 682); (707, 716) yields 0.94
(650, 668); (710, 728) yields 0.92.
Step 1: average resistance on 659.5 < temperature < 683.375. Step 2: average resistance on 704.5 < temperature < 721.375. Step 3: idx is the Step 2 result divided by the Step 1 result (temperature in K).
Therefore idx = 0.93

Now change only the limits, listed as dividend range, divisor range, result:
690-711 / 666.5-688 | 0.96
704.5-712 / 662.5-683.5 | 0.93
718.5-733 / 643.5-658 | 0.93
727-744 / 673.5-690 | 0.96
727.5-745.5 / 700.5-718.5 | 1.02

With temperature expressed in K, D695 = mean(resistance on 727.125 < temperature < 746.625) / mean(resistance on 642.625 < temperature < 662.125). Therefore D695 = 0.97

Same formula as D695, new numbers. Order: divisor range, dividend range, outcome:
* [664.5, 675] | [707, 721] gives 0.92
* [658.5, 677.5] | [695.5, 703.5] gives 0.96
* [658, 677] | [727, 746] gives 0.96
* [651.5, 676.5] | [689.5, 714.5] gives 0.96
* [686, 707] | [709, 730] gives 0.95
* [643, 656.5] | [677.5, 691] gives 1.00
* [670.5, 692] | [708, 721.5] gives 0.93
